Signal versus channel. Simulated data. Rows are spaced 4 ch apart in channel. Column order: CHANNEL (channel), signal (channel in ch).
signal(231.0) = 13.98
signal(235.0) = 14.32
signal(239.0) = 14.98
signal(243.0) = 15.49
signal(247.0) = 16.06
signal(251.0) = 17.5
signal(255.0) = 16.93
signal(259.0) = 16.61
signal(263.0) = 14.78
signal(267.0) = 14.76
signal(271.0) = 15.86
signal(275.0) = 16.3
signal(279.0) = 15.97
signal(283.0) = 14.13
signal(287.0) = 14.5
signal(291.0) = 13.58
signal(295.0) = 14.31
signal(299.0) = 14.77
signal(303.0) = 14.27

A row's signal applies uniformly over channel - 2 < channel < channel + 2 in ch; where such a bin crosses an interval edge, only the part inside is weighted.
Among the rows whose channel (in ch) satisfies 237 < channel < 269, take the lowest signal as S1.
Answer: 14.76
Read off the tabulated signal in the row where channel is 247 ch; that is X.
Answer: 16.06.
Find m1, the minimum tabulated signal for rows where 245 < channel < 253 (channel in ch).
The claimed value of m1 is 16.06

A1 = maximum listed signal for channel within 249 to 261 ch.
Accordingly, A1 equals 17.5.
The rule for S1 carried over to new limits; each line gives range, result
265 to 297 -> 13.58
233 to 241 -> 14.32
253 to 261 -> 16.61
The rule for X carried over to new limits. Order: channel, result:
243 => 15.49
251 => 17.5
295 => 14.31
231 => 13.98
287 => 14.5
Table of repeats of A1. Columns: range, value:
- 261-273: 15.86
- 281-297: 14.5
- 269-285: 16.3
